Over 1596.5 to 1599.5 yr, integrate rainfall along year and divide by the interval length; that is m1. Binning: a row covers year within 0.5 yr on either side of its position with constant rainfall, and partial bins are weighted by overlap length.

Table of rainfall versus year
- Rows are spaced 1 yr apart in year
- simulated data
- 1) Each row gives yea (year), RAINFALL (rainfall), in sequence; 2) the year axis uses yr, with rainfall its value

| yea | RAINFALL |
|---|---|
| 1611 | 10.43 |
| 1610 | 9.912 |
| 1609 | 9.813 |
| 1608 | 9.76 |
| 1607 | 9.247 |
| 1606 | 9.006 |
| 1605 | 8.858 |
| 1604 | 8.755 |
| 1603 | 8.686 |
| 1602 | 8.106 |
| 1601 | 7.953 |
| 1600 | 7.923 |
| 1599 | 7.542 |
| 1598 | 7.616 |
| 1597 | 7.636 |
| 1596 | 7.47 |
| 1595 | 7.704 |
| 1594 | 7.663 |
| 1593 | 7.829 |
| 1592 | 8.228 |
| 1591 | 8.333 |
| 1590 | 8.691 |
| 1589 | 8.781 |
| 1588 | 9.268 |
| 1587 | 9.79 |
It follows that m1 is 7.6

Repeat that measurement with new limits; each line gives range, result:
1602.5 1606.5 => 8.83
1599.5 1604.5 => 8.28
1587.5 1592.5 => 8.66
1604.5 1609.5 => 9.34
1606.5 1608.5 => 9.5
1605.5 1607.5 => 9.13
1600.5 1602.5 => 8.03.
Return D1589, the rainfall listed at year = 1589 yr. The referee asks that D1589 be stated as 8.781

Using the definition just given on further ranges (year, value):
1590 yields 8.691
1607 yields 9.247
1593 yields 7.829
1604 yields 8.755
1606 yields 9.006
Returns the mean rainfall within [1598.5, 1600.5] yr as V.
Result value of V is 7.73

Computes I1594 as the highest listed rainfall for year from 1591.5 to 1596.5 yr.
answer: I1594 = 8.228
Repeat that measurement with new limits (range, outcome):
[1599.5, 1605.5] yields 8.858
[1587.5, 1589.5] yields 9.268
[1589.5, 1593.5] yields 8.691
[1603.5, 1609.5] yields 9.813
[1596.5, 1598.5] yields 7.636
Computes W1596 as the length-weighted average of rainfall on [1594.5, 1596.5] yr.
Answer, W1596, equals 7.59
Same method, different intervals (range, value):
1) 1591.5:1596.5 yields 7.78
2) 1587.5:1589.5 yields 9.02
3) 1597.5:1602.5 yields 7.83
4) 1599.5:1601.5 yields 7.94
